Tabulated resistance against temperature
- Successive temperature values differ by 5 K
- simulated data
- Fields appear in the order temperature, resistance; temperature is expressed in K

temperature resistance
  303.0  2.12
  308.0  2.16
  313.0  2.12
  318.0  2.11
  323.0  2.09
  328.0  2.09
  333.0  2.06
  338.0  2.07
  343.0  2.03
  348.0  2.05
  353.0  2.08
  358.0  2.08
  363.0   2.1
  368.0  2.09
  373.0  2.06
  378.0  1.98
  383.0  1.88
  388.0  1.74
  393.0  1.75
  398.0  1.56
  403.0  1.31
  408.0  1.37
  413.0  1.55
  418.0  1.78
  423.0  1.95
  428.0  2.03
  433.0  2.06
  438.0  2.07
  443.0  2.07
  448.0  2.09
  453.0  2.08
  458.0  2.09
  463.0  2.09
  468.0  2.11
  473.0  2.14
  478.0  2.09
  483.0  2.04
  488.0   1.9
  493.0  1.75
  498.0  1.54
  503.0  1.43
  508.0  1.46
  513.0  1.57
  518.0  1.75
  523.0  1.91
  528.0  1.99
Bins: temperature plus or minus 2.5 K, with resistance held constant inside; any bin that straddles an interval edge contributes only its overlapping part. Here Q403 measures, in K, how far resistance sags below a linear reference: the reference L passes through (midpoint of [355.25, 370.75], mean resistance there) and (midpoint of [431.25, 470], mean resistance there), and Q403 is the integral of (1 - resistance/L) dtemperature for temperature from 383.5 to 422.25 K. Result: 8.8 K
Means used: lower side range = 2.09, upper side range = 2.08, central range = 1.61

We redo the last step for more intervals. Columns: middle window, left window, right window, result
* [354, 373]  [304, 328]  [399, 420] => -3.0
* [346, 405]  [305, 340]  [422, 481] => 5.6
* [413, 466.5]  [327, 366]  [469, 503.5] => -1.9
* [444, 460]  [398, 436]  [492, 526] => -3.8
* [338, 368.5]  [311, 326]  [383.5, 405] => -3.0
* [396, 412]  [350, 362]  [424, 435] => 4.9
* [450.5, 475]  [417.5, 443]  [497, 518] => -4.1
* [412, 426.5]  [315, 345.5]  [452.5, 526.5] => 1.1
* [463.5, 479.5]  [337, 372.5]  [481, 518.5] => -3.3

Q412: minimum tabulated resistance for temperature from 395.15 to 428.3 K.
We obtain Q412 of 1.31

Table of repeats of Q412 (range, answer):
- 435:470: 2.07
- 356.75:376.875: 2.06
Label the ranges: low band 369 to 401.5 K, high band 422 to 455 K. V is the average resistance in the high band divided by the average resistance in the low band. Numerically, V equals 1.13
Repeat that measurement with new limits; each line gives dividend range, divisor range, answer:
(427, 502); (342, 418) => 1.09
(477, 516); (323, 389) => 0.84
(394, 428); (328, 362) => 0.79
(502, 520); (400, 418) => 1.06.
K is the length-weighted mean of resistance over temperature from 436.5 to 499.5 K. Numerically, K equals 2.01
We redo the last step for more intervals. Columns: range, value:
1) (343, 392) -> 2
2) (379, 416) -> 1.61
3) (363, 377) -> 2.07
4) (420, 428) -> 1.96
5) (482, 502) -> 1.76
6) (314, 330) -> 2.1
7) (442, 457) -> 2.08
